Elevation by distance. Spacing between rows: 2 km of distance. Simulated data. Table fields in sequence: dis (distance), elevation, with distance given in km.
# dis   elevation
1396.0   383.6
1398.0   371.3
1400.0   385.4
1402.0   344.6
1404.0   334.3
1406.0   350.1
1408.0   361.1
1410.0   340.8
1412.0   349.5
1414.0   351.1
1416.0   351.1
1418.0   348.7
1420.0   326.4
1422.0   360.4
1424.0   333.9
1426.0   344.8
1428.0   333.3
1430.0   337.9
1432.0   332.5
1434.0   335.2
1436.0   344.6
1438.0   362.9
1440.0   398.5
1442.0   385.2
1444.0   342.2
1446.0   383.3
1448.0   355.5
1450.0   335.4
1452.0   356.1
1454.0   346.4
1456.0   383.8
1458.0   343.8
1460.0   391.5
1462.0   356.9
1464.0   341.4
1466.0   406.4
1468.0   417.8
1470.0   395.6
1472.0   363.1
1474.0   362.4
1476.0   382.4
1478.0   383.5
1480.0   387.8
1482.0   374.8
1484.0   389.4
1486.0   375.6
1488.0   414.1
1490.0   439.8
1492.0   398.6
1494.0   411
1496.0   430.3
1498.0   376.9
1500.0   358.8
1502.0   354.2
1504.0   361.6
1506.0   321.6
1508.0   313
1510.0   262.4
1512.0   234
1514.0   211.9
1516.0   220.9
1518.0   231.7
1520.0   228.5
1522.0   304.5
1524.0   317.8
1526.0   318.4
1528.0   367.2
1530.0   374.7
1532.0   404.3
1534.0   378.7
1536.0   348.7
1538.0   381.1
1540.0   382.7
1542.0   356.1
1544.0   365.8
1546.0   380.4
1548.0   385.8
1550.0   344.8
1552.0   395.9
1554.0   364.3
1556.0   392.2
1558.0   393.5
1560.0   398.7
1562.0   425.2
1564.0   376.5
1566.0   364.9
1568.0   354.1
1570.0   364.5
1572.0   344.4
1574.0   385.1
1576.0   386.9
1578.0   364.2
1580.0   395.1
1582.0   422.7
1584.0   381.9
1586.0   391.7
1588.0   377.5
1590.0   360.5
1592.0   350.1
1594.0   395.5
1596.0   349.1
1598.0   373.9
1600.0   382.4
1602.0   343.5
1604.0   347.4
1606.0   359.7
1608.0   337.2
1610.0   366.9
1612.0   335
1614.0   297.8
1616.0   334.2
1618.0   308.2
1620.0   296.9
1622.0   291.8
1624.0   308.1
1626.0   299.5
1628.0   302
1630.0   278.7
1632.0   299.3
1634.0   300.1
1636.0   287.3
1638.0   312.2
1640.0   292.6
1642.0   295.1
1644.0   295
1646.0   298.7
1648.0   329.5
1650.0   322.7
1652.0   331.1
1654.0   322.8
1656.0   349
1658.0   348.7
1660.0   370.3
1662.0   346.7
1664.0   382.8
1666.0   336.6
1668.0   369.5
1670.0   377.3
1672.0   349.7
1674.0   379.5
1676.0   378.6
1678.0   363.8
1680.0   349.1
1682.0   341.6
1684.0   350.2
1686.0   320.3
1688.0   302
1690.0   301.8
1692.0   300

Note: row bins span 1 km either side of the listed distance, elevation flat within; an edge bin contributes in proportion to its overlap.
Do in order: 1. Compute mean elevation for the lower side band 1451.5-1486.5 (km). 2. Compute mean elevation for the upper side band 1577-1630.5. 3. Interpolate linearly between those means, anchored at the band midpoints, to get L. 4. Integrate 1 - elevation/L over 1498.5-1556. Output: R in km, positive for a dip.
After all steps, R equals 4.8 km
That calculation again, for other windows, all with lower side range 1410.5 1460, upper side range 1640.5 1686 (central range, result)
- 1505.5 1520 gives 4.0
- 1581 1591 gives -1.2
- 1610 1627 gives 1.6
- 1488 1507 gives -1.9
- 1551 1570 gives -2.0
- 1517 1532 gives 1.6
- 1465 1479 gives -1.4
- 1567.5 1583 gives -1.4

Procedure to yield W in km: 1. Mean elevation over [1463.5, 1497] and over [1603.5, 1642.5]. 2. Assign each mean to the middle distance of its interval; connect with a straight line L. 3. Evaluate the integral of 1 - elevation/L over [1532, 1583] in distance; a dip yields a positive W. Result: -4.3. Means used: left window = 393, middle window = 379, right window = 312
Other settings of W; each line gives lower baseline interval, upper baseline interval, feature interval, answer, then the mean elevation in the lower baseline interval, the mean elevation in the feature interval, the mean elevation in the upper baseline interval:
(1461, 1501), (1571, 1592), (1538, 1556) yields 0.4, 388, 374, 380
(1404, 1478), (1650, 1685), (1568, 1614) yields -1.4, 359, 367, 355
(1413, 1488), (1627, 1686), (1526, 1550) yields -1.4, 363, 371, 333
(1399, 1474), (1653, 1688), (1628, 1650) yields 3.4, 358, 300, 354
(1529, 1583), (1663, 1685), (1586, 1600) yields 0.1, 379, 371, 362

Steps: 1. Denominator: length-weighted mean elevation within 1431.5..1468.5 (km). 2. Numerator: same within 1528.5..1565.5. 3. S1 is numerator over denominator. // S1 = 1.0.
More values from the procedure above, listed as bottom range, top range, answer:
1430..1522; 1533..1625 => 1.03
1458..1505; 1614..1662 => 0.81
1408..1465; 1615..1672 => 0.91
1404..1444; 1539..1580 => 1.08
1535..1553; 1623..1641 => 0.80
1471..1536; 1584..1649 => 0.95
